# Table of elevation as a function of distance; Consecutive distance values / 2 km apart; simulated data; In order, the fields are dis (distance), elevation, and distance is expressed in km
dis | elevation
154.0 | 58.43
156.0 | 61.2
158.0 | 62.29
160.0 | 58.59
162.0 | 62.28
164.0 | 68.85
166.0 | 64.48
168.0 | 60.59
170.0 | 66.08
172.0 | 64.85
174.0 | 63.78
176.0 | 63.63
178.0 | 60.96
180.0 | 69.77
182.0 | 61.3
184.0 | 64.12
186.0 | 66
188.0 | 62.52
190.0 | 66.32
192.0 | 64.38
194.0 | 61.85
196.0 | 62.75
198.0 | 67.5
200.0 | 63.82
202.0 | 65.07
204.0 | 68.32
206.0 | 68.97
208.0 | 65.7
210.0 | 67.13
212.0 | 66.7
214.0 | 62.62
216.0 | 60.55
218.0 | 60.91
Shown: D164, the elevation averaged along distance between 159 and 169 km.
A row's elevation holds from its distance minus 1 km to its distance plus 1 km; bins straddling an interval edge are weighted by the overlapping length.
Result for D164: 63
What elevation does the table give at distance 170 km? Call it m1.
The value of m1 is 66.08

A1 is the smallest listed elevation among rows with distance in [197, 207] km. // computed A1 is 63.82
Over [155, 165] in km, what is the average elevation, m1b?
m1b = 62.6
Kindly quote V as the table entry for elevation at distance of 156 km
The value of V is 61.2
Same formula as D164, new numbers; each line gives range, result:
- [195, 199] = 65.1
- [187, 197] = 63.6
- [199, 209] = 66.4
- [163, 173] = 65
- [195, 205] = 65.5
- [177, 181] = 65.4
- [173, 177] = 63.7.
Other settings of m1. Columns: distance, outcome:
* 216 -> 60.55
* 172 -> 64.85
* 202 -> 65.07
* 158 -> 62.29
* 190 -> 66.32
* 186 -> 66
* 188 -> 62.52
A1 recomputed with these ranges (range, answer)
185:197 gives 61.85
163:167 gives 64.48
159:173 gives 58.59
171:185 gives 60.96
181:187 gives 61.3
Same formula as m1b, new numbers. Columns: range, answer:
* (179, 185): 65.1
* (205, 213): 67.1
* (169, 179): 63.9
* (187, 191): 64.4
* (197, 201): 65.7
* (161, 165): 65.6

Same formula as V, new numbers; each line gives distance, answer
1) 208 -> 65.7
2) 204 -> 68.32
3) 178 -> 60.96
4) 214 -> 62.62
